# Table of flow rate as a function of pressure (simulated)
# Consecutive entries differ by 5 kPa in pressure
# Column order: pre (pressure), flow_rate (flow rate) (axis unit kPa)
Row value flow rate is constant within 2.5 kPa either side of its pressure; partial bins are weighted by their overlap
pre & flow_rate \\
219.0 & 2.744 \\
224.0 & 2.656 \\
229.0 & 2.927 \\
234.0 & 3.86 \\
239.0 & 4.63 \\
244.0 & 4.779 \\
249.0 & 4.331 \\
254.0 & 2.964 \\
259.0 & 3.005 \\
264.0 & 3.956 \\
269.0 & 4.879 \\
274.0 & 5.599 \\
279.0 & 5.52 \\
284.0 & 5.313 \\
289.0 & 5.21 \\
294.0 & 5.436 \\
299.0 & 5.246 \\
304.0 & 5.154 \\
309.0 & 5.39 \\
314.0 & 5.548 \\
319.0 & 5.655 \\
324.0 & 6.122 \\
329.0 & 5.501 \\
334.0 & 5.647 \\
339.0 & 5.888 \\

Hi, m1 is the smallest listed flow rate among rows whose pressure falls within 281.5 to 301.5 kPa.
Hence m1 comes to 5.21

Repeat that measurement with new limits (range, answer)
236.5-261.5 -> 2.964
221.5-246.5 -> 2.656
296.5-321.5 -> 5.154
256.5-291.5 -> 3.005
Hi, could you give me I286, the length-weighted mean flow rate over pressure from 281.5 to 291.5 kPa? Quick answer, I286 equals 5.26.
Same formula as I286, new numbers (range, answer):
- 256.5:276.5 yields 4.36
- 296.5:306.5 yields 5.2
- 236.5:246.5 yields 4.7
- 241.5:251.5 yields 4.55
